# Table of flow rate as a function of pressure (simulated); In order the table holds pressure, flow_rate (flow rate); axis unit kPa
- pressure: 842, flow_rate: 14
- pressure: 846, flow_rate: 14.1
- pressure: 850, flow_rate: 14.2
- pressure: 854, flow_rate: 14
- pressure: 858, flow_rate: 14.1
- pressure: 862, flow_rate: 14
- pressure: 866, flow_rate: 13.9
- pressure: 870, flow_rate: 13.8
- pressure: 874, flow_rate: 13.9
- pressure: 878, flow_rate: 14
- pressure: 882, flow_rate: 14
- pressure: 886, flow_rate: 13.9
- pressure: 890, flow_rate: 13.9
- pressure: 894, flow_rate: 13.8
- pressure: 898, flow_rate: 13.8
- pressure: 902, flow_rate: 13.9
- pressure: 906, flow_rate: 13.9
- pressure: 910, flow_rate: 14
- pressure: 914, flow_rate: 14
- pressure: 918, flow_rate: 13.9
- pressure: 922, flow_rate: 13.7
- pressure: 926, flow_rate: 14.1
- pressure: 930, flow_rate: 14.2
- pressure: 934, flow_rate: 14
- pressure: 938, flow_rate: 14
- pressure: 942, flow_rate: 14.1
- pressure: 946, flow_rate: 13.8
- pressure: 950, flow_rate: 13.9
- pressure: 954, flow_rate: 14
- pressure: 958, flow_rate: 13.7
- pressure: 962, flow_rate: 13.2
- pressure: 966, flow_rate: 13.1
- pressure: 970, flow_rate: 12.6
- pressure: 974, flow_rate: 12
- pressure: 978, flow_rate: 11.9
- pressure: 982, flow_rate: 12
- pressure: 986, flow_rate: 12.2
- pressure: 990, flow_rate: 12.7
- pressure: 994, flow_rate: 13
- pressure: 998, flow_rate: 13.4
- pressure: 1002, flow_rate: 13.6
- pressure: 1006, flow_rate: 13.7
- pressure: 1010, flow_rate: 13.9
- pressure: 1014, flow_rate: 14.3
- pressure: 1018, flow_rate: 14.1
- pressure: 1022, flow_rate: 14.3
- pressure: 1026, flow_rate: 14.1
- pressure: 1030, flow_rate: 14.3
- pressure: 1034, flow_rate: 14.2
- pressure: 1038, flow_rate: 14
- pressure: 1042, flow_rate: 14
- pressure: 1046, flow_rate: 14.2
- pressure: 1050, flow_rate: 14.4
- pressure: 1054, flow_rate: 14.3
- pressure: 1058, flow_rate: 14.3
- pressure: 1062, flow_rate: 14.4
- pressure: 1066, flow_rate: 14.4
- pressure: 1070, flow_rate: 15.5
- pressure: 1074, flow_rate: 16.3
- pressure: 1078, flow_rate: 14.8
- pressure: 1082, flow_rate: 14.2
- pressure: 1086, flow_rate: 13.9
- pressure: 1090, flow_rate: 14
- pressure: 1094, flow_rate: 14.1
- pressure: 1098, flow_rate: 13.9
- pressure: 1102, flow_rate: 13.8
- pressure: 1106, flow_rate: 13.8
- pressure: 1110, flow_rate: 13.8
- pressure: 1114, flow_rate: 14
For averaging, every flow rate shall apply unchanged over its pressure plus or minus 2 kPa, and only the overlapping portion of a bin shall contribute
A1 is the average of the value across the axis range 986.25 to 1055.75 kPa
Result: 13.9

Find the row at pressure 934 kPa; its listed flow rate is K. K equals 14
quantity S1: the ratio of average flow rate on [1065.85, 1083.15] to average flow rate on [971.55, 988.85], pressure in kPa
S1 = 1.3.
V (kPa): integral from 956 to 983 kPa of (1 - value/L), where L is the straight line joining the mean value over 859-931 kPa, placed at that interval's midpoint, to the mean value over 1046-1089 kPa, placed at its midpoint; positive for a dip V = 2.95 kPa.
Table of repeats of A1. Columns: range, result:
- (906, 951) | 14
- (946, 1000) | 12.9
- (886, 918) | 13.9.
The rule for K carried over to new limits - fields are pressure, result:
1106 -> 13.8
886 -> 13.9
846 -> 14.1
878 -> 14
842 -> 14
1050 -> 14.4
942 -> 14.1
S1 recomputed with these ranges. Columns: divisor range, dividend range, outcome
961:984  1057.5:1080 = 1.21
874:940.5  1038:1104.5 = 1.03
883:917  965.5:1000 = 0.90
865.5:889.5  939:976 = 0.96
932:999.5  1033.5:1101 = 1.10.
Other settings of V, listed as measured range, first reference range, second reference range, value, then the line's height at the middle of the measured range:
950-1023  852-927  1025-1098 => 5.1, 14.2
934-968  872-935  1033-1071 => 0.8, 14.1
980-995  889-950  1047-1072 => 1.9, 14.2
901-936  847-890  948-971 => -0.7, 13.7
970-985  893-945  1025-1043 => 2.1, 14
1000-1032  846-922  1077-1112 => -0.1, 14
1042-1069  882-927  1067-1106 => 0.0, 14.4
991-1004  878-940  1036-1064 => 0.8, 14.1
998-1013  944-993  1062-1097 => -0.3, 13.5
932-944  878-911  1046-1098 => 0.0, 14.1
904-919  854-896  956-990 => -0.6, 13.4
